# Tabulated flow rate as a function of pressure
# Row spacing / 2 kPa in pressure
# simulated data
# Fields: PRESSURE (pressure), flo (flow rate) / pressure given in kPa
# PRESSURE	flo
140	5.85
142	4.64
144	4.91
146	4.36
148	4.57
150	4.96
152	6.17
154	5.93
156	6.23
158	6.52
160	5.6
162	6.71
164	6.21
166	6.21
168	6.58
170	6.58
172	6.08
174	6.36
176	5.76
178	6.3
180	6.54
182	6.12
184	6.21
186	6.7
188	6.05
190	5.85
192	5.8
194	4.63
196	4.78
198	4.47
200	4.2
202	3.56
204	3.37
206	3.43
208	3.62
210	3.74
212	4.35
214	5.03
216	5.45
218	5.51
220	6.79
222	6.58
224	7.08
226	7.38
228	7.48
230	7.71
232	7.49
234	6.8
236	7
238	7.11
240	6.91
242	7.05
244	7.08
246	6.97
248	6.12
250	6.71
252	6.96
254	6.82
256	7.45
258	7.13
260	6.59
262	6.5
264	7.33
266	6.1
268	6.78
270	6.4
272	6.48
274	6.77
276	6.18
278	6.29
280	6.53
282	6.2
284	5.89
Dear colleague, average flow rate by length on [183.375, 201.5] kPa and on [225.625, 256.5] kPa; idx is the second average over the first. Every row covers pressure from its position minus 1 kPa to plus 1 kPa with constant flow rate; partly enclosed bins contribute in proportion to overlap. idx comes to 1.3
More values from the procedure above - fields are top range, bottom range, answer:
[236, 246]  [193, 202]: 1.59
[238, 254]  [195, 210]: 1.75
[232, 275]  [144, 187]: 1.14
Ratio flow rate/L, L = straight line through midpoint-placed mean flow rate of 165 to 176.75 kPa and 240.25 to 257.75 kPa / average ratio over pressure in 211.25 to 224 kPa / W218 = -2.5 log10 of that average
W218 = 0.16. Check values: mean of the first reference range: 6.27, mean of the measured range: 5.76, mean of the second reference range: 6.91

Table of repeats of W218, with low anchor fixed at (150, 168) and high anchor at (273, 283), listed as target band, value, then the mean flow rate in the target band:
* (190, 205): 0.35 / 4.5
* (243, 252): -0.07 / 6.75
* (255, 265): -0.10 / 7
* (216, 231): -0.09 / 6.83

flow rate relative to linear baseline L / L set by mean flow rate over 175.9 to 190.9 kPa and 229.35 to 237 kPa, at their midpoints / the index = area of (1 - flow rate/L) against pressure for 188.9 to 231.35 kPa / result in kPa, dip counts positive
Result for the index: 9.4 kPa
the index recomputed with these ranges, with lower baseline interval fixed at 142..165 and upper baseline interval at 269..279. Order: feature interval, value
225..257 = -4.5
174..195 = -0.7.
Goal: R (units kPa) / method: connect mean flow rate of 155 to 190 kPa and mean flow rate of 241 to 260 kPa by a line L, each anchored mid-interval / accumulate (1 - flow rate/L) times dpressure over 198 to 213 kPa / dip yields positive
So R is 6.3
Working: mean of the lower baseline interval 6.27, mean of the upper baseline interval 6.9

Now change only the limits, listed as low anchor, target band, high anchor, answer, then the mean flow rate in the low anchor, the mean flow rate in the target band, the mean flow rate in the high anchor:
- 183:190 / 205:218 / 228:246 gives 4.54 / 6.25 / 4.37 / 7.15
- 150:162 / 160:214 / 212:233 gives 7.47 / 6.05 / 5.39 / 6.54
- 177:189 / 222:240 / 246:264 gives -1.47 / 6.32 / 7.2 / 6.83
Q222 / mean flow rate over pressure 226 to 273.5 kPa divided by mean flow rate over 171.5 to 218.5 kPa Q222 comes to 1.34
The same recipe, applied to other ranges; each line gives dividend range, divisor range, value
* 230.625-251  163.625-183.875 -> 1.11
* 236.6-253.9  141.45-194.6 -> 1.16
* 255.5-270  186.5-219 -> 1.46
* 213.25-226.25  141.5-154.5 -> 1.23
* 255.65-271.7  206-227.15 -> 1.23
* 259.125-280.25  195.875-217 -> 1.57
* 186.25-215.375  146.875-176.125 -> 0.76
